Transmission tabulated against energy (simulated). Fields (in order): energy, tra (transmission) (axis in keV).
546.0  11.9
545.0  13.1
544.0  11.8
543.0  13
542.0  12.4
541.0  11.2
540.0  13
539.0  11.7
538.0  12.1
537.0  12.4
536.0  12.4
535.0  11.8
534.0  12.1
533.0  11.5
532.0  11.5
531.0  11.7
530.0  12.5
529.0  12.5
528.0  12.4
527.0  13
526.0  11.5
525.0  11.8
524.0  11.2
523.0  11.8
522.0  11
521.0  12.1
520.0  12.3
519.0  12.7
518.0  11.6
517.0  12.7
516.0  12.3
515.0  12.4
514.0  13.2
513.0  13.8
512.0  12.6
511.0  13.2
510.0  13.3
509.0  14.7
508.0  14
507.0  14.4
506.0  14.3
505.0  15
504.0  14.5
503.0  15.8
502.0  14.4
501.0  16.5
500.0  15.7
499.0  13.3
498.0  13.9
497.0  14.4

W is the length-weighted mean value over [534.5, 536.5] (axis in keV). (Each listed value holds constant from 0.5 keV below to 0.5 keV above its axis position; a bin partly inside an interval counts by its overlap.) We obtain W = 12.1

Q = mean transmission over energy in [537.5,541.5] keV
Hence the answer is 12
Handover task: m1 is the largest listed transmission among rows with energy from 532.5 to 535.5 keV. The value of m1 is 12.1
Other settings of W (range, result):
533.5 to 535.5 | 11.9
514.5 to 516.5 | 12.4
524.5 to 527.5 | 12.1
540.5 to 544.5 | 12.1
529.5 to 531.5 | 12.1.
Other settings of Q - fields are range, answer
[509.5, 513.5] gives 13.2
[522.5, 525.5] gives 11.6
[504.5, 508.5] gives 14.4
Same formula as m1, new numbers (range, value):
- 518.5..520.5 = 12.7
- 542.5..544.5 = 13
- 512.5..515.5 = 13.8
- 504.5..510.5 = 15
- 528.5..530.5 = 12.5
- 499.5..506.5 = 16.5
